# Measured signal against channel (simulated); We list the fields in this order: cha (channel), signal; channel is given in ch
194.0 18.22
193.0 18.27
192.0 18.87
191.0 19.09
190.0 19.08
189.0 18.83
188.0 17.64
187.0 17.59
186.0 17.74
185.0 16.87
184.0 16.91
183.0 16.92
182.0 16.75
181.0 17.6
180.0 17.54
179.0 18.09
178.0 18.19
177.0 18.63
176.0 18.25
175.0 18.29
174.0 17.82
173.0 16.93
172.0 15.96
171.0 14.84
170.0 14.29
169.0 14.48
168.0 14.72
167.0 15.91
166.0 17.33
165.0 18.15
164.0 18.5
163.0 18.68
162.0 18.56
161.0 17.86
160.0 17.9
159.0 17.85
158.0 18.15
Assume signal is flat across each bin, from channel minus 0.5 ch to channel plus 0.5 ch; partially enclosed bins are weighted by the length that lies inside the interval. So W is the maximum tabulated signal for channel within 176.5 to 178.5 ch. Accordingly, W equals 18.63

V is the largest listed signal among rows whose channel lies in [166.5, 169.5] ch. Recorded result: 15.91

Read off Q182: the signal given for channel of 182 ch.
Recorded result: 16.75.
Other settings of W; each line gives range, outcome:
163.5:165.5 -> 18.5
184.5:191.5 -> 19.09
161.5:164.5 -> 18.68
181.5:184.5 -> 16.92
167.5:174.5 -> 17.82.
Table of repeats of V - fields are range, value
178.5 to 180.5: 18.09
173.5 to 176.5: 18.29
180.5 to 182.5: 17.6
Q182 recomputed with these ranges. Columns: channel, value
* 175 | 18.29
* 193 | 18.27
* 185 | 16.87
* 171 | 14.84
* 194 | 18.22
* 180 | 17.54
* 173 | 16.93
